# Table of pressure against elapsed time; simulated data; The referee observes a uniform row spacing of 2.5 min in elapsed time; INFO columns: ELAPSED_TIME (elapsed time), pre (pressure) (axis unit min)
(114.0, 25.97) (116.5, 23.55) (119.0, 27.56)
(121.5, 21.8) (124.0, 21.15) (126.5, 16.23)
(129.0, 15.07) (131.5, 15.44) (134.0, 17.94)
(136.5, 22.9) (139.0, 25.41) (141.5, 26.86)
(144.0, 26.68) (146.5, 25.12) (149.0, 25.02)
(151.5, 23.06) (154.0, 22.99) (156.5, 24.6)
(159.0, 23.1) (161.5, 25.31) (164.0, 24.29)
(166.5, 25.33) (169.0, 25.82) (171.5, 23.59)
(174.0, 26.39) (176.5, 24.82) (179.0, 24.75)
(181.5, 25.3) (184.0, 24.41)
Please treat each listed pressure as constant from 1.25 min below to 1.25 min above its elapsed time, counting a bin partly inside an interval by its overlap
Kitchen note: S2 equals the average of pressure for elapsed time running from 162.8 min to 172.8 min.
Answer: 24.8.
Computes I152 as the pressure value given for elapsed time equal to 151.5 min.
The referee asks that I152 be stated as 23.06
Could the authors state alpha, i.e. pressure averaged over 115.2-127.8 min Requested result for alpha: 22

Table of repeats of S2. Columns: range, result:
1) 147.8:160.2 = 23.8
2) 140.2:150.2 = 25.9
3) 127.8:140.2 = 19.3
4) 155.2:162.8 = 24.3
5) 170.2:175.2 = 25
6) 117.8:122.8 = 24.6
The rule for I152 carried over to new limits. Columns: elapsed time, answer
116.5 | 23.55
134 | 17.94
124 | 21.15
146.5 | 25.12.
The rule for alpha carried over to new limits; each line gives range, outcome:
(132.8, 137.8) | 20.5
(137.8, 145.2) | 26.3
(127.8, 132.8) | 15.3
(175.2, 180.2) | 24.8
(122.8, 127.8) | 18.6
